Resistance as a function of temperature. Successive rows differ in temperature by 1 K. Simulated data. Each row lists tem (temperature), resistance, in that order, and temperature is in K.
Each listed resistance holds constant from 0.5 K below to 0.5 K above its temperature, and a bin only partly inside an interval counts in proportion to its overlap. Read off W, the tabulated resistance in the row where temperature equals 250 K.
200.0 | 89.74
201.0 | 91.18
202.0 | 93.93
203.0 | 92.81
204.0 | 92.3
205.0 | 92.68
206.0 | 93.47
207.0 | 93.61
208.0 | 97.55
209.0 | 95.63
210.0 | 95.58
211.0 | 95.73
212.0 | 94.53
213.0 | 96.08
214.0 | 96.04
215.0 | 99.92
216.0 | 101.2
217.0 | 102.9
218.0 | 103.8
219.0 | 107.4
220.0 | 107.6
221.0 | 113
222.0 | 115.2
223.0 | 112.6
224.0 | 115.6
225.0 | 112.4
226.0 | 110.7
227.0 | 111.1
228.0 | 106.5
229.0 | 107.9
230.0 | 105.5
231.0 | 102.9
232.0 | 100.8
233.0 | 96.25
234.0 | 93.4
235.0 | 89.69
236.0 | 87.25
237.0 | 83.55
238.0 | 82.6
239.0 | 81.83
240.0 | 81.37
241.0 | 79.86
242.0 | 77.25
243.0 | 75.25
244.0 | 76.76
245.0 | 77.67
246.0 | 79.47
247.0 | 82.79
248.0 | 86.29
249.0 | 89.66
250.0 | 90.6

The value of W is 90.6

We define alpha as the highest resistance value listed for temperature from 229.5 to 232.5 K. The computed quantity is 105.5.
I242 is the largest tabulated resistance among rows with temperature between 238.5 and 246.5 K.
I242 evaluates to 81.83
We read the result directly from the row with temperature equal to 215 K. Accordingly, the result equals 99.92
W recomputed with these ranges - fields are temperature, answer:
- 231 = 102.9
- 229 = 107.9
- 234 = 93.4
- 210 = 95.58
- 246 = 79.47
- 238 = 82.6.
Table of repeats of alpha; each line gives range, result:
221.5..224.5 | 115.6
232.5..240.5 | 96.25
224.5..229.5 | 112.4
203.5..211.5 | 97.55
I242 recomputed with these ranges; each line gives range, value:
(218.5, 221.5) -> 113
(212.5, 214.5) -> 96.08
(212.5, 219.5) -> 107.4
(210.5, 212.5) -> 95.73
